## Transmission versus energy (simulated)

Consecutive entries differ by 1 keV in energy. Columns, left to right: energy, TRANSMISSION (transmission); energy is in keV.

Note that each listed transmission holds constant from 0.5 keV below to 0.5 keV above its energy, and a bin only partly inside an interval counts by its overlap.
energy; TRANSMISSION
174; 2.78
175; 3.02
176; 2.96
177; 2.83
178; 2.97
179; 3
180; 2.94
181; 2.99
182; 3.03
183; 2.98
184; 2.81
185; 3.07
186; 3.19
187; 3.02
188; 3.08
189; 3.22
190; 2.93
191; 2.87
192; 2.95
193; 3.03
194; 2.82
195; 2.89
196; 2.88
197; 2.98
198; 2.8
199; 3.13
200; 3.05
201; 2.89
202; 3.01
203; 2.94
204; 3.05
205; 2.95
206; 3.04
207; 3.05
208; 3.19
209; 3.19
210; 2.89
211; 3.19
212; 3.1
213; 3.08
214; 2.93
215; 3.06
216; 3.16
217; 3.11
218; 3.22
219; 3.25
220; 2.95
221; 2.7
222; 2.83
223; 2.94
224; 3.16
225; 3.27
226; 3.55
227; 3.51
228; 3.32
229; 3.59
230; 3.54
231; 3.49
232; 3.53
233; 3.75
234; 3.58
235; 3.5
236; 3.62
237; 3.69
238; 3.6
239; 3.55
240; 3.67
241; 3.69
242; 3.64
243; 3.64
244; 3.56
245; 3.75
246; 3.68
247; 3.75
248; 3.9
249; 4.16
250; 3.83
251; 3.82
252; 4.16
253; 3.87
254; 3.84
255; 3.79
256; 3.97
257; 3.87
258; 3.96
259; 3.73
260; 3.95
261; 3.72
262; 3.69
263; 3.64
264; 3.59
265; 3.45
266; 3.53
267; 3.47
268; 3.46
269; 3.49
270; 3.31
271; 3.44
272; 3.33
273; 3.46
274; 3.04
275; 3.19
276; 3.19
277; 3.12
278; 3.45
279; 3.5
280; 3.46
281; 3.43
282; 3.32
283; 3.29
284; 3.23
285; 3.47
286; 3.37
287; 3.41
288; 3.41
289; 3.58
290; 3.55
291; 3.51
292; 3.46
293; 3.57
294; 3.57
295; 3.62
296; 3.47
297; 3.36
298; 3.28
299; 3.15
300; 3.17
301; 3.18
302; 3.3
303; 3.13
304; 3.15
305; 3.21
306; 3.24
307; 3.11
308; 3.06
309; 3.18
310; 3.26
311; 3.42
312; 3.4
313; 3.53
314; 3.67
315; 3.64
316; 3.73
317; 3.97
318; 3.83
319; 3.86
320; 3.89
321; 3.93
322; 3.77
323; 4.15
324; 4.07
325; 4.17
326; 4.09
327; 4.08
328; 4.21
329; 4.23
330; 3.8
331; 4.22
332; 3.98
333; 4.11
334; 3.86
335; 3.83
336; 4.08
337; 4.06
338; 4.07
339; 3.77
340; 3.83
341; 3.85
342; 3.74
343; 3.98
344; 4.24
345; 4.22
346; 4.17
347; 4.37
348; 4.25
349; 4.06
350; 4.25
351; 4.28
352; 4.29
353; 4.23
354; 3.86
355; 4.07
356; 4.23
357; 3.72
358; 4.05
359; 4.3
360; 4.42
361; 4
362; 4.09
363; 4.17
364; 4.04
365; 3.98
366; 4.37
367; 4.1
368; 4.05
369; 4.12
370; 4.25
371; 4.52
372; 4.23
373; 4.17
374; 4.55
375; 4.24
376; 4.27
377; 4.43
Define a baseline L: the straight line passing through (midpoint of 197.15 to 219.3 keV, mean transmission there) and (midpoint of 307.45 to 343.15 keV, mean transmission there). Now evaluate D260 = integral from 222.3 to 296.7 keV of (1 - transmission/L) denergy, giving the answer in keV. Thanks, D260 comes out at -3.58 keV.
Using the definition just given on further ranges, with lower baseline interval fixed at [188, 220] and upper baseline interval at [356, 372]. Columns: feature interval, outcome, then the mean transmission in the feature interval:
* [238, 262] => -3.20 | 3.8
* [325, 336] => -0.38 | 4.05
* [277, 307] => 2.29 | 3.37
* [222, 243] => -1.74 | 3.5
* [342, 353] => -0.42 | 4.19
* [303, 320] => 1.47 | 3.46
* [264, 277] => 0.48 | 3.36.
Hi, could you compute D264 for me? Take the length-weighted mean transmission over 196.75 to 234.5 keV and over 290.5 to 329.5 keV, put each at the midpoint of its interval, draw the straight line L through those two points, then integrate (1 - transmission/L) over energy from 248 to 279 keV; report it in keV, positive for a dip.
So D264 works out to -2.3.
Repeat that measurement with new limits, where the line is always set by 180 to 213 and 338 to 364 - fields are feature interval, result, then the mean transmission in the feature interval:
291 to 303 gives 1.1 keV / 3.37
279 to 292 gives 0.8 keV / 3.42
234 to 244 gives -0.9 keV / 3.62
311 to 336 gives 0.0 keV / 3.91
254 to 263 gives -1.0 keV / 3.82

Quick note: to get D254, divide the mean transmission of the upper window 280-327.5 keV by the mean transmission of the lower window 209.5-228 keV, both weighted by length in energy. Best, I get 1.1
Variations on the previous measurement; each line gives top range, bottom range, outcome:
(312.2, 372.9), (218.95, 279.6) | 1.14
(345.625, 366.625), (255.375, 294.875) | 1.19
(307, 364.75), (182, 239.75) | 1.25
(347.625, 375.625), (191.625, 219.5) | 1.38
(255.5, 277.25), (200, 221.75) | 1.16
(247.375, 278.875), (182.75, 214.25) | 1.21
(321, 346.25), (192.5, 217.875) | 1.33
